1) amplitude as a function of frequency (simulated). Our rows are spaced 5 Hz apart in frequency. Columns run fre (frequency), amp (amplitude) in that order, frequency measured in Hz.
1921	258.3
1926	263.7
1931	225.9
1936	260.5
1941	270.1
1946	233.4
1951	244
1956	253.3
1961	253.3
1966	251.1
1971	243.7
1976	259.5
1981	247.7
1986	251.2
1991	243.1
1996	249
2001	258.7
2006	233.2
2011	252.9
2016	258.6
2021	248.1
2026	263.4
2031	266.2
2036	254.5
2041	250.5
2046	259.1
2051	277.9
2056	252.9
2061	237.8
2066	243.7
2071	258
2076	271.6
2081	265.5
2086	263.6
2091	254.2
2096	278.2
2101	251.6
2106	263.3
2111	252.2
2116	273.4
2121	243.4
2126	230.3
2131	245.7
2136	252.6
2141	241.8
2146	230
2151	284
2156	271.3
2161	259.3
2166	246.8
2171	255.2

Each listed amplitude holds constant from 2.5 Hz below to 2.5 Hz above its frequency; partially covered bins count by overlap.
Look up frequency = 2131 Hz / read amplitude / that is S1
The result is 245.7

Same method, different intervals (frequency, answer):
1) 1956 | 253.3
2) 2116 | 273.4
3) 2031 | 266.2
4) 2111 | 252.2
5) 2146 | 230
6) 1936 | 260.5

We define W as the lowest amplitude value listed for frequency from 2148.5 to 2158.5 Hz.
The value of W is 271.3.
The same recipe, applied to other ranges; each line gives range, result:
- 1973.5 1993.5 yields 243.1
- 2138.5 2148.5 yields 230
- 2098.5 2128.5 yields 230.3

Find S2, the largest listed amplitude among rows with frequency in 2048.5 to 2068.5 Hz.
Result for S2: 277.9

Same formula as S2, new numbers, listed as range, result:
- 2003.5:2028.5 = 263.4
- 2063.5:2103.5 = 278.2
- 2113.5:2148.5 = 273.4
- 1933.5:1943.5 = 270.1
